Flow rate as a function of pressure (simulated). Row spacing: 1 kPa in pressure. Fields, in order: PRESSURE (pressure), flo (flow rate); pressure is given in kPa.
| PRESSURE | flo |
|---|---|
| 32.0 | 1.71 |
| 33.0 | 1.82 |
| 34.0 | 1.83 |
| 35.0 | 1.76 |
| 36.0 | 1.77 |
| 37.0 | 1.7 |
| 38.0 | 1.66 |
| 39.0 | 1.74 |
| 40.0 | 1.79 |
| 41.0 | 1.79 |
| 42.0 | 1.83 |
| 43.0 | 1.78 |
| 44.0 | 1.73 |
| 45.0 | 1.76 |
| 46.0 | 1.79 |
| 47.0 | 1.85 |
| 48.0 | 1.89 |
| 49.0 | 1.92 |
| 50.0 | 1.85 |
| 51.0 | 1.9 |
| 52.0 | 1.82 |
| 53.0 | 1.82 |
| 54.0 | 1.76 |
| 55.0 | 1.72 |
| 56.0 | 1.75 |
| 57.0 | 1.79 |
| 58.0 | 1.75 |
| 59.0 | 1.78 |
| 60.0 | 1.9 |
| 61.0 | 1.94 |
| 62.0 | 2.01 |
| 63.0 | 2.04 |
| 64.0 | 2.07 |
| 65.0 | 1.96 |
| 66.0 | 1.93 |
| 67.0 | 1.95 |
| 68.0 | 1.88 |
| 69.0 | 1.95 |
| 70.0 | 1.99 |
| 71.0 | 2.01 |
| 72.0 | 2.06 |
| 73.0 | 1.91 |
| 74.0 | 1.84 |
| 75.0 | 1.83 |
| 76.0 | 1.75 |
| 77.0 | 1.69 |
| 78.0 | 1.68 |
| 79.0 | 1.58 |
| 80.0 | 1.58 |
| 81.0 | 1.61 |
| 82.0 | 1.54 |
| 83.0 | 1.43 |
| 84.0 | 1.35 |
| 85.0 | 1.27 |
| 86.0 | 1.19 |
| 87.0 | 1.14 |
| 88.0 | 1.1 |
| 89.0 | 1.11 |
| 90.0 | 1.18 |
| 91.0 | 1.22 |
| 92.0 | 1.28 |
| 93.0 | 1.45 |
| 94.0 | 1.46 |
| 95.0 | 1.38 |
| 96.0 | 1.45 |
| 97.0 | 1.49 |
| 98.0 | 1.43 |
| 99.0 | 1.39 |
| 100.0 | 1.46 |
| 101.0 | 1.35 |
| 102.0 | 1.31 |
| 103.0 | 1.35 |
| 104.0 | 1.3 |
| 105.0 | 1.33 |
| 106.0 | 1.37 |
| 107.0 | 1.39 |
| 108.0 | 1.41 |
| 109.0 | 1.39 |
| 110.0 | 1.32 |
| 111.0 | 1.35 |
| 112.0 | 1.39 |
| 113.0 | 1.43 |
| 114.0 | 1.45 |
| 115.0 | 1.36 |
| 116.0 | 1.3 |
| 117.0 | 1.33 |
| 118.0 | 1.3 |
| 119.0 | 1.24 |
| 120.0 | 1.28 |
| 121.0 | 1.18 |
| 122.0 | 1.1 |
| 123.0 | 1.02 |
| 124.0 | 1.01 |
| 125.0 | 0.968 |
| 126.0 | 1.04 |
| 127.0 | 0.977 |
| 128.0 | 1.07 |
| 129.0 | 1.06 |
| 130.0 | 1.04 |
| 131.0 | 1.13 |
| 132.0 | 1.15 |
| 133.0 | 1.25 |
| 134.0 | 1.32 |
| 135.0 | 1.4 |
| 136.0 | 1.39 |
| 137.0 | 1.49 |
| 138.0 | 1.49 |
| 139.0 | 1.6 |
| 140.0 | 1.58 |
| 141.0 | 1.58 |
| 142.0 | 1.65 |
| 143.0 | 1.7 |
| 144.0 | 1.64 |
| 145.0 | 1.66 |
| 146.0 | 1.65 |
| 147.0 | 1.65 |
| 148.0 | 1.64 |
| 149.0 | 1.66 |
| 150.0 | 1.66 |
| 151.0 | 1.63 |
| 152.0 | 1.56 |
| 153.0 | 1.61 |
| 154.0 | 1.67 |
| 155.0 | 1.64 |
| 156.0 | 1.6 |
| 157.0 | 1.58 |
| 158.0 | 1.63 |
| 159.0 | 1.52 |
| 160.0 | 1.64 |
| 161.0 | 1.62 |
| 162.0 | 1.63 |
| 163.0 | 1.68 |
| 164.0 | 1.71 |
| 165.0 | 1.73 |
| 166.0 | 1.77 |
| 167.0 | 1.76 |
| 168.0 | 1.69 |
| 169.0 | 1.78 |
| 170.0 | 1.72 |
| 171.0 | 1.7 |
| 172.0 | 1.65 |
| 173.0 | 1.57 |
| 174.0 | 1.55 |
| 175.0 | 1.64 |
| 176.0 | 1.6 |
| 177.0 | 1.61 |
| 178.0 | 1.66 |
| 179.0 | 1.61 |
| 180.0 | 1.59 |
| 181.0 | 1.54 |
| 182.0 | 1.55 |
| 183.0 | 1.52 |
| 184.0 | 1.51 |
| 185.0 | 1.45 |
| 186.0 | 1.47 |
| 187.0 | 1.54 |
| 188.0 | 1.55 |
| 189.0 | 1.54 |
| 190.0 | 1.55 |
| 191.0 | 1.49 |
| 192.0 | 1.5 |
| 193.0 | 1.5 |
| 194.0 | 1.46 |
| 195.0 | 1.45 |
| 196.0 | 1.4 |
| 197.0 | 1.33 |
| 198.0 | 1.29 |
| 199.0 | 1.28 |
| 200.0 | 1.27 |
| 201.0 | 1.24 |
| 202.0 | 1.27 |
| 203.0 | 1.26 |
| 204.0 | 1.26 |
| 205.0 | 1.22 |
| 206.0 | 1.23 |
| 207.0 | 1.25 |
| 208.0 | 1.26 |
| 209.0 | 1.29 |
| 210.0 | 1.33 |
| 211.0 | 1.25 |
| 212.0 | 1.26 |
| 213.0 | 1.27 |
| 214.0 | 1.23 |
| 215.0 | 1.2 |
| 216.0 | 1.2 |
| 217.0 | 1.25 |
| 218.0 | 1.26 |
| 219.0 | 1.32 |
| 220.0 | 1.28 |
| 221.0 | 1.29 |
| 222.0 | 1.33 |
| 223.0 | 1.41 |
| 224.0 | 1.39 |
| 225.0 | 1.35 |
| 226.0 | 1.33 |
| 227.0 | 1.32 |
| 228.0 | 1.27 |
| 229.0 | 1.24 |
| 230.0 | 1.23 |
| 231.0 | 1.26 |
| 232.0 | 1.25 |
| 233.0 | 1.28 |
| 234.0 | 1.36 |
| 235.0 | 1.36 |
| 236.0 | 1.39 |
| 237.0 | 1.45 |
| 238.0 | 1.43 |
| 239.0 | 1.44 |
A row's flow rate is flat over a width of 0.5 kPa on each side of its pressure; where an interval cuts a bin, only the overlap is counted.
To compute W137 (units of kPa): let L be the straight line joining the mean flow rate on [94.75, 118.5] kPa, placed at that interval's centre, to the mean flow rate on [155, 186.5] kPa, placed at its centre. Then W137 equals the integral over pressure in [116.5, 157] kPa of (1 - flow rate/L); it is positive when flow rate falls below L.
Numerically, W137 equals 2.8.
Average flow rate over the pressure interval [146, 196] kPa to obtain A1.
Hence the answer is 1.6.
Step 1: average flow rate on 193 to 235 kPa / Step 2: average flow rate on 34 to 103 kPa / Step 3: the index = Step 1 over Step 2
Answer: 0.8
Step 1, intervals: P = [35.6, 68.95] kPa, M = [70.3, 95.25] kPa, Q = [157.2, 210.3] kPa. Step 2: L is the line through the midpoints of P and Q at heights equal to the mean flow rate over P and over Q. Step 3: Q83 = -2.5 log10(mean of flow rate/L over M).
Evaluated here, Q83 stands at 0.17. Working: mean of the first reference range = 1.84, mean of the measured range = 1.51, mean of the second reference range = 1.51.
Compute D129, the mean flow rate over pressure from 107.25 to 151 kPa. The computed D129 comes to 1.36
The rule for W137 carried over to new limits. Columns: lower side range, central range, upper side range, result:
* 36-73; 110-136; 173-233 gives 6.76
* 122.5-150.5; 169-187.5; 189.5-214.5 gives -3.36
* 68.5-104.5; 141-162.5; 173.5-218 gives -2.79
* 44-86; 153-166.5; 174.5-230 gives -1.24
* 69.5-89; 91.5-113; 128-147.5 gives 2.07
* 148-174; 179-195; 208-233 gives -0.28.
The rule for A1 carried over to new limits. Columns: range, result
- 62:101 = 1.6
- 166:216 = 1.45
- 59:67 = 1.96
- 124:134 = 1.08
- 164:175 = 1.69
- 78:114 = 1.37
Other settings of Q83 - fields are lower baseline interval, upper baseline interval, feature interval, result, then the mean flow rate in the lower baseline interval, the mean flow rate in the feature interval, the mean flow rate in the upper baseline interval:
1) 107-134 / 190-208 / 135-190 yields -0.247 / 1.22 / 1.61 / 1.34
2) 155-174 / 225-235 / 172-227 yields 0.053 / 1.66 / 1.4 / 1.29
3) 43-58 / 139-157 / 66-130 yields 0.217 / 1.81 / 1.41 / 1.63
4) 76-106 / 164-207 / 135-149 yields -0.098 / 1.39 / 1.59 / 1.51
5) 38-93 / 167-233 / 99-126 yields 0.237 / 1.72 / 1.29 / 1.41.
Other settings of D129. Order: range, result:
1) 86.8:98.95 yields 1.31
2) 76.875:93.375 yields 1.37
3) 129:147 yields 1.45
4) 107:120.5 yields 1.35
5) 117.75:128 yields 1.1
